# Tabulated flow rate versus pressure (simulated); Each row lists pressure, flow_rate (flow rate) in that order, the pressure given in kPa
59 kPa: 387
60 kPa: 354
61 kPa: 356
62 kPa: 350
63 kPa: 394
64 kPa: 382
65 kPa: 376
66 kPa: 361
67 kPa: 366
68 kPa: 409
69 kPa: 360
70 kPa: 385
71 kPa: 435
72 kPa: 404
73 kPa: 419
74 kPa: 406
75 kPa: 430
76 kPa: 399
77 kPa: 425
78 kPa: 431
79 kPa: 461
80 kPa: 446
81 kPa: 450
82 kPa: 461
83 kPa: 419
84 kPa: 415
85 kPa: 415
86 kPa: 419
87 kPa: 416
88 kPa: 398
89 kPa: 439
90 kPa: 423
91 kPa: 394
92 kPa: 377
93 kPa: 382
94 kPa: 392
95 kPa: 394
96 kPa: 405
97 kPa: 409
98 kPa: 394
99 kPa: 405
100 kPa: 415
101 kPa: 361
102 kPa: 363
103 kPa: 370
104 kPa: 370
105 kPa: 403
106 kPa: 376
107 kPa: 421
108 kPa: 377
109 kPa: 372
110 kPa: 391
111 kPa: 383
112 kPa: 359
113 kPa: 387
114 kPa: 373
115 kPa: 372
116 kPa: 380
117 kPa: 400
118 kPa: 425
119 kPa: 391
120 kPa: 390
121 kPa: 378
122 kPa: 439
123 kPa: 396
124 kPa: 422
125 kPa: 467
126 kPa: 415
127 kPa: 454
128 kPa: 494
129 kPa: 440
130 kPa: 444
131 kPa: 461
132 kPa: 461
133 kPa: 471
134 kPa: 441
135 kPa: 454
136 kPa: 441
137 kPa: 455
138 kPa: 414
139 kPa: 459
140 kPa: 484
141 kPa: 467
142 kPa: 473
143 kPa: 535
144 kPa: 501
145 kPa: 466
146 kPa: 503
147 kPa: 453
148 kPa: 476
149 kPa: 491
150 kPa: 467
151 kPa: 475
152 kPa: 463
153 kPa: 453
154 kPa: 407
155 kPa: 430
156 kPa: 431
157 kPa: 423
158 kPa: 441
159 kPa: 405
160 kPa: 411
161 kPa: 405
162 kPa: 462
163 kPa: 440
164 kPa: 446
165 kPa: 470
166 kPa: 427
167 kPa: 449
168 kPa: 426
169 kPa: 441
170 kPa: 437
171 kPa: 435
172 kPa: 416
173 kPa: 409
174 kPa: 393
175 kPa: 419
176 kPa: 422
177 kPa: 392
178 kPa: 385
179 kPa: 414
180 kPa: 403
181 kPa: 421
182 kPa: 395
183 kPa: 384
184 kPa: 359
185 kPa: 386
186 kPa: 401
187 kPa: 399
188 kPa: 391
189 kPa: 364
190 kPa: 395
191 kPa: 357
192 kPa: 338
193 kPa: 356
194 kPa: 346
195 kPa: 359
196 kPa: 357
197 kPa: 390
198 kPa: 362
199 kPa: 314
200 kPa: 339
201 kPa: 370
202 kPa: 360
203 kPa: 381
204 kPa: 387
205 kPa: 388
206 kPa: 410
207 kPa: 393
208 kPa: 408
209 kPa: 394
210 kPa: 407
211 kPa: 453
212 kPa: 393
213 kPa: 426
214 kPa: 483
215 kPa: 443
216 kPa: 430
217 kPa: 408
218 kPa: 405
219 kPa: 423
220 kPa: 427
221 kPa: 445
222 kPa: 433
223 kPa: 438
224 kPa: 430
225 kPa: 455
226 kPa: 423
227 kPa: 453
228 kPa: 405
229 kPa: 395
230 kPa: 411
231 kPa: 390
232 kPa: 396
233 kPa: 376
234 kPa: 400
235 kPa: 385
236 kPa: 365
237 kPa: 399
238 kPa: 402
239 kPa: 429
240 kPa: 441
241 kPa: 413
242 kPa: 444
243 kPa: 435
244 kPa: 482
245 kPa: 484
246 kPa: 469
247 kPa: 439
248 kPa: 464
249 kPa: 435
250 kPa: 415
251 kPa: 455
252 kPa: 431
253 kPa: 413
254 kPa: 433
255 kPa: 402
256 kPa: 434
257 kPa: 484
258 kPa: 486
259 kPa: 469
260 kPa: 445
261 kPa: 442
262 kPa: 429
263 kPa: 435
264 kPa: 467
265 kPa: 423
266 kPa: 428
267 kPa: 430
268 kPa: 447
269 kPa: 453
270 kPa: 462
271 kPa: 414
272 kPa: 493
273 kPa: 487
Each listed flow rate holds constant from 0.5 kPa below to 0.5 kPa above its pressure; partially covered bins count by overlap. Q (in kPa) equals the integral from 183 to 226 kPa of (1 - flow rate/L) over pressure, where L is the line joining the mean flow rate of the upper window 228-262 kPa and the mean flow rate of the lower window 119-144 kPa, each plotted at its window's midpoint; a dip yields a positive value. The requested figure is 4.0 kPa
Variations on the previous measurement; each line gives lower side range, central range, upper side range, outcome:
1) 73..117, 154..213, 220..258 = 2.5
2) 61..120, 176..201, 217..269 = 2.6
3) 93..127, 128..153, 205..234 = -4.1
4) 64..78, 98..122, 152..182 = 1.3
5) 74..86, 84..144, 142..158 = 4.2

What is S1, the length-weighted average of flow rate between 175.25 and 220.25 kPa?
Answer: 391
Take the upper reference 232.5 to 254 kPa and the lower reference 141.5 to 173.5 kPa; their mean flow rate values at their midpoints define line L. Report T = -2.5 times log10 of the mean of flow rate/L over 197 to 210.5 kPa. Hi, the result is 0.16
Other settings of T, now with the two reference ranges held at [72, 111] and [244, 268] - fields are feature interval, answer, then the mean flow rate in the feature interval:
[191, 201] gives 0.22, 352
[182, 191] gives 0.12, 384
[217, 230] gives 0.03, 426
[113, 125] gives 0.04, 399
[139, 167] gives -0.09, 456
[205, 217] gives 0.04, 420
